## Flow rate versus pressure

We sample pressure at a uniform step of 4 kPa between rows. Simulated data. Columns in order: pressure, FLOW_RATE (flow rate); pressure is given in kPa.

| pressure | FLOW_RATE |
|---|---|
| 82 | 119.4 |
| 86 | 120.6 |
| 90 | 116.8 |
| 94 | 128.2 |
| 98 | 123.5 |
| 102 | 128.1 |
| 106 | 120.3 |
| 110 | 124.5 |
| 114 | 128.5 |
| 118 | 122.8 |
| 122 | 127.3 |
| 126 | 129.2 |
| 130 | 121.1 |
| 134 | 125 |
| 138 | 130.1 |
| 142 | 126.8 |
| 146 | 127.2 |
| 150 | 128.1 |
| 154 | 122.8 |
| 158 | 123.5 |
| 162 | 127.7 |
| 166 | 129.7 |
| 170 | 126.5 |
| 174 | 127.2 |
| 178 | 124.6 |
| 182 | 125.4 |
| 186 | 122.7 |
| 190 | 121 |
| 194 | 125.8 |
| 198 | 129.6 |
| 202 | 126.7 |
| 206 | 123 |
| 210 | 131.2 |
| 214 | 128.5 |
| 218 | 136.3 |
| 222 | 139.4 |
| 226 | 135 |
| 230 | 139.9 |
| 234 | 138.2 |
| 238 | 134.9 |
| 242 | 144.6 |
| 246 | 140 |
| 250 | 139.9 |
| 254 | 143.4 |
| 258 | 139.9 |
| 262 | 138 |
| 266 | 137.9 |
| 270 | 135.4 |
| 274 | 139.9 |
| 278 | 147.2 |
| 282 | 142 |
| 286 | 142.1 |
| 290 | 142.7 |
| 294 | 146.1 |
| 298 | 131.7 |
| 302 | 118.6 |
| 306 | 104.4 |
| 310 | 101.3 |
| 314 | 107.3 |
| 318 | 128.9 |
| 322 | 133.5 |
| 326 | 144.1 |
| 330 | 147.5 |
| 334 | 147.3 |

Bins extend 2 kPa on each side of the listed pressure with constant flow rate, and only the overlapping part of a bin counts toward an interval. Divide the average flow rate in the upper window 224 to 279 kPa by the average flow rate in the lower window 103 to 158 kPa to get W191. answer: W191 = 1.1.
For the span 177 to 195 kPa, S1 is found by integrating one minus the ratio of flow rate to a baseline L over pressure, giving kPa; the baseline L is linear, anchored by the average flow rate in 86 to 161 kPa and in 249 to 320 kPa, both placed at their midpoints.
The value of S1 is 0.6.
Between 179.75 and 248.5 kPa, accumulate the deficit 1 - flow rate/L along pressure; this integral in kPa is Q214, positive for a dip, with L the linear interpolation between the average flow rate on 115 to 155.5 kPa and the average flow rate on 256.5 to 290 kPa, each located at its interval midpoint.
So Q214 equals 1.3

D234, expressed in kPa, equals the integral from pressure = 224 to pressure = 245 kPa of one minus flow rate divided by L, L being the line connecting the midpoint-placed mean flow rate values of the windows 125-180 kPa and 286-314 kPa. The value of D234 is -2.3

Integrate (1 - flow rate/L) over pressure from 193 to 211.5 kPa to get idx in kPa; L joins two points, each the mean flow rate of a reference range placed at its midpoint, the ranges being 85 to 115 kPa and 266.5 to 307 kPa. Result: 0.45 kPa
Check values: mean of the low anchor 124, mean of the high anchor 136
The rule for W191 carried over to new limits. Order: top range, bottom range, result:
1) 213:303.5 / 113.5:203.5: 1.10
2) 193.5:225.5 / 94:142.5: 1.04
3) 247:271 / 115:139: 1.11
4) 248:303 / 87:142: 1.11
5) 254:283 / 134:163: 1.11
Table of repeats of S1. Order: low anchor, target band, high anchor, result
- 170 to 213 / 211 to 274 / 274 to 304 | -2.6 kPa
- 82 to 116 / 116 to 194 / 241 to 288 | 2.2 kPa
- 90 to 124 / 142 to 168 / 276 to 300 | 0.6 kPa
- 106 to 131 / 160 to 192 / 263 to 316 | 0.4 kPa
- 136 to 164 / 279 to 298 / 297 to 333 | -2.6 kPa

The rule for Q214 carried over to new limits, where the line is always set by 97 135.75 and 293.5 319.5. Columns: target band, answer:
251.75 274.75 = -3.7 kPa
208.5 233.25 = -2.9 kPa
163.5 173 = -0.4 kPa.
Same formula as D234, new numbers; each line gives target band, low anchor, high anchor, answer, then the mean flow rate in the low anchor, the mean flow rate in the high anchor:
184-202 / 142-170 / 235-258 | 1.0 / 127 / 140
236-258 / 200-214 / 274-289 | -0.8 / 127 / 143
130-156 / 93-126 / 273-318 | 0.0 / 126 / 129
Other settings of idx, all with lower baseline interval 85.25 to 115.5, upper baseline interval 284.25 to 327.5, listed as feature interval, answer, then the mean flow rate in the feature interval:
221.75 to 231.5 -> -0.9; 138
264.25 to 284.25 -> -2.2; 141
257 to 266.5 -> -0.9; 139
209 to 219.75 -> -0.5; 132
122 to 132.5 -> -0.1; 126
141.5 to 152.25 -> -0.2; 127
